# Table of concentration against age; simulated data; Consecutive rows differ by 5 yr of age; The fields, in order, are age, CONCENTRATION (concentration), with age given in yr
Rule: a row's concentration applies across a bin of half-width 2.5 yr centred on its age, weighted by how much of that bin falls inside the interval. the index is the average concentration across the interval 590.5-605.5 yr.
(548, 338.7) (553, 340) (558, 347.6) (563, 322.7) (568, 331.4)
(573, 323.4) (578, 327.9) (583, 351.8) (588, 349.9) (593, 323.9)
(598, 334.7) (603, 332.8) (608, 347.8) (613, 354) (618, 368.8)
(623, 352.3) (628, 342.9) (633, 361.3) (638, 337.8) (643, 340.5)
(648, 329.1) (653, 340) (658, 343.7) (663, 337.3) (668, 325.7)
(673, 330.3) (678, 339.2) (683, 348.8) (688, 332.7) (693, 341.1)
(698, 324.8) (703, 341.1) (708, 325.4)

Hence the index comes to 330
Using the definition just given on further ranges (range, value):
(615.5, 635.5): 356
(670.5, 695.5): 338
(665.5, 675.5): 328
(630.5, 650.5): 342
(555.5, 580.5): 331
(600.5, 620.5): 351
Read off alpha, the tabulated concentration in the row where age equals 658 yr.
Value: 343.7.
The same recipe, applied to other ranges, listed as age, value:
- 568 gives 331.4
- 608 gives 347.8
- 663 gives 337.3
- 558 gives 347.6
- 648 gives 329.1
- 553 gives 340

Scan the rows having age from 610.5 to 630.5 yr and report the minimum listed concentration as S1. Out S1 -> 342.9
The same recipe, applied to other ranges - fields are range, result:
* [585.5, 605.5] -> 323.9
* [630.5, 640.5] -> 337.8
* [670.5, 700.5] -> 324.8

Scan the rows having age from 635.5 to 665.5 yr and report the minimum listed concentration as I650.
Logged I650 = 329.1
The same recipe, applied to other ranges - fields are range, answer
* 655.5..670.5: 325.7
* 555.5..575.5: 322.7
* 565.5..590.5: 323.4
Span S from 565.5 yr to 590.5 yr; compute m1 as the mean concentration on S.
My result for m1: 337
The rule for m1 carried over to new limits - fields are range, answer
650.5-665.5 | 340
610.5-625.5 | 358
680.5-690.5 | 341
